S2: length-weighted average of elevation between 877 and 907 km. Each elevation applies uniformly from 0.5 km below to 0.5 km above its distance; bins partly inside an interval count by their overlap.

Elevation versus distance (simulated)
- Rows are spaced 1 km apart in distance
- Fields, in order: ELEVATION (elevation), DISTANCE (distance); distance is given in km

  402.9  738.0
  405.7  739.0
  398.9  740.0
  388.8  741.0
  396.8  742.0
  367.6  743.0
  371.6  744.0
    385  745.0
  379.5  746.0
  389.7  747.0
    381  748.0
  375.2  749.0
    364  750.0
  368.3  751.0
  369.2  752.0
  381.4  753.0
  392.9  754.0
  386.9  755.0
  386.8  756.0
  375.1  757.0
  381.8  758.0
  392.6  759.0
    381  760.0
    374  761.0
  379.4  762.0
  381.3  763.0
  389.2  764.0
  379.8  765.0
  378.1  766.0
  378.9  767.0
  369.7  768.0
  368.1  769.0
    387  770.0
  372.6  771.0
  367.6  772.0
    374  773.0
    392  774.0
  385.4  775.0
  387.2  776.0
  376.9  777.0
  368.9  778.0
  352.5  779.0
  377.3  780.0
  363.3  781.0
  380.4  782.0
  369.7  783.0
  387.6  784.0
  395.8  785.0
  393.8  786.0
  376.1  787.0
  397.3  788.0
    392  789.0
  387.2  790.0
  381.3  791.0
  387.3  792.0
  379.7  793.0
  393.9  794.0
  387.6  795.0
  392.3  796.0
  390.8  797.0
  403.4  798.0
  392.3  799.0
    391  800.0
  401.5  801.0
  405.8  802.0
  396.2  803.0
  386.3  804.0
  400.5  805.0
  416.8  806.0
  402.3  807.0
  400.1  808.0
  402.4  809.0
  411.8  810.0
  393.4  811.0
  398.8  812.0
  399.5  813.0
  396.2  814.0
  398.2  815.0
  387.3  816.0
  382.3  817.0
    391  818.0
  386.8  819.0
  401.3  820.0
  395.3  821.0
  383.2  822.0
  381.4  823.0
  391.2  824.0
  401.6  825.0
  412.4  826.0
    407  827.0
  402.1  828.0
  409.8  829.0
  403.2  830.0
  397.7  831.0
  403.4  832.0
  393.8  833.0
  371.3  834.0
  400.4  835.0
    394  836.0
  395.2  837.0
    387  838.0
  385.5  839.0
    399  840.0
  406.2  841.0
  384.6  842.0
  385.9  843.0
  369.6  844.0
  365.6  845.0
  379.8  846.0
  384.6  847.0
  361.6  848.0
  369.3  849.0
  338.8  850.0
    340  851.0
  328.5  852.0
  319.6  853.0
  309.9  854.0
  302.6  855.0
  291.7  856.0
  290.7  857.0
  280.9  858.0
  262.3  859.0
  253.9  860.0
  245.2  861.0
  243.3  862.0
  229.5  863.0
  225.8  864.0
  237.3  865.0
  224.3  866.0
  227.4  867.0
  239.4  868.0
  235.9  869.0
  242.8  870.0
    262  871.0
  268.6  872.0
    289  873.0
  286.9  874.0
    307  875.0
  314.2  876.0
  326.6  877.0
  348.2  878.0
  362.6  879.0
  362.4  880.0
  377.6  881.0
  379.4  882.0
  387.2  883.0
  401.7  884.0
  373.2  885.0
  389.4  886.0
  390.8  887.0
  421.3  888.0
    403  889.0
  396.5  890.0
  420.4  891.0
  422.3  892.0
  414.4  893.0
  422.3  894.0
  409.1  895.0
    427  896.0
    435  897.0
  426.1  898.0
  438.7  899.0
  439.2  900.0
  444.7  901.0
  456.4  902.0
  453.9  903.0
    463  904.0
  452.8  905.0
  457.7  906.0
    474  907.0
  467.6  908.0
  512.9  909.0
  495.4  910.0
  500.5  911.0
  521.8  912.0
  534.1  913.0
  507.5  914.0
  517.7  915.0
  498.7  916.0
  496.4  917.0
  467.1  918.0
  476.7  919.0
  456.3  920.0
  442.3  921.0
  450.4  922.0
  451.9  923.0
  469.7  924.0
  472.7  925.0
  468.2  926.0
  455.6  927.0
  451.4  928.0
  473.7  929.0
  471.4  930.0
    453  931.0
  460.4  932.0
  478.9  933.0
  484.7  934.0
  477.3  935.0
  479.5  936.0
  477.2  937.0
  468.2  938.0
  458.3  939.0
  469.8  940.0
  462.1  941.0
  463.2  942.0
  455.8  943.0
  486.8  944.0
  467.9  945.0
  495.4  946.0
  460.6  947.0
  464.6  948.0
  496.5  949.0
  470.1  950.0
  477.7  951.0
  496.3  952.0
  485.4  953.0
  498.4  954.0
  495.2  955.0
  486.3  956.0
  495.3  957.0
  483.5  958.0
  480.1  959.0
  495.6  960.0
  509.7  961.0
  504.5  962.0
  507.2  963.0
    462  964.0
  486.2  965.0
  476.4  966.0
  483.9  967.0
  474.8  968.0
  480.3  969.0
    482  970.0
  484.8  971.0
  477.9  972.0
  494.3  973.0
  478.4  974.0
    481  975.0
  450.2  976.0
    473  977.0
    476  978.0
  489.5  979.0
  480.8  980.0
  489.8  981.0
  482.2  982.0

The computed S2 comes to 413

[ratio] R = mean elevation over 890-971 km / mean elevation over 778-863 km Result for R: 1.3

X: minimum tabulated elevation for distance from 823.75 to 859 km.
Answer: 262.3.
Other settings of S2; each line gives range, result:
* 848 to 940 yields 394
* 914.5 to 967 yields 477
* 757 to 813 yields 386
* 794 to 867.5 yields 364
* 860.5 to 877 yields 257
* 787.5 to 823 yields 394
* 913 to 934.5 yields 473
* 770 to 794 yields 381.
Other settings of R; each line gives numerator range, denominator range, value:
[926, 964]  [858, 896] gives 1.47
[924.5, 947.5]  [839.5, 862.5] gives 1.42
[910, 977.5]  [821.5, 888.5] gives 1.41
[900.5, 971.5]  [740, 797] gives 1.25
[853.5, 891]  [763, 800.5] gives 0.81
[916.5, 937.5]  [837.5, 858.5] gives 1.33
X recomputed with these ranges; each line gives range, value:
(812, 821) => 382.3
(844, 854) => 309.9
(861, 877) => 224.3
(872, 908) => 268.6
